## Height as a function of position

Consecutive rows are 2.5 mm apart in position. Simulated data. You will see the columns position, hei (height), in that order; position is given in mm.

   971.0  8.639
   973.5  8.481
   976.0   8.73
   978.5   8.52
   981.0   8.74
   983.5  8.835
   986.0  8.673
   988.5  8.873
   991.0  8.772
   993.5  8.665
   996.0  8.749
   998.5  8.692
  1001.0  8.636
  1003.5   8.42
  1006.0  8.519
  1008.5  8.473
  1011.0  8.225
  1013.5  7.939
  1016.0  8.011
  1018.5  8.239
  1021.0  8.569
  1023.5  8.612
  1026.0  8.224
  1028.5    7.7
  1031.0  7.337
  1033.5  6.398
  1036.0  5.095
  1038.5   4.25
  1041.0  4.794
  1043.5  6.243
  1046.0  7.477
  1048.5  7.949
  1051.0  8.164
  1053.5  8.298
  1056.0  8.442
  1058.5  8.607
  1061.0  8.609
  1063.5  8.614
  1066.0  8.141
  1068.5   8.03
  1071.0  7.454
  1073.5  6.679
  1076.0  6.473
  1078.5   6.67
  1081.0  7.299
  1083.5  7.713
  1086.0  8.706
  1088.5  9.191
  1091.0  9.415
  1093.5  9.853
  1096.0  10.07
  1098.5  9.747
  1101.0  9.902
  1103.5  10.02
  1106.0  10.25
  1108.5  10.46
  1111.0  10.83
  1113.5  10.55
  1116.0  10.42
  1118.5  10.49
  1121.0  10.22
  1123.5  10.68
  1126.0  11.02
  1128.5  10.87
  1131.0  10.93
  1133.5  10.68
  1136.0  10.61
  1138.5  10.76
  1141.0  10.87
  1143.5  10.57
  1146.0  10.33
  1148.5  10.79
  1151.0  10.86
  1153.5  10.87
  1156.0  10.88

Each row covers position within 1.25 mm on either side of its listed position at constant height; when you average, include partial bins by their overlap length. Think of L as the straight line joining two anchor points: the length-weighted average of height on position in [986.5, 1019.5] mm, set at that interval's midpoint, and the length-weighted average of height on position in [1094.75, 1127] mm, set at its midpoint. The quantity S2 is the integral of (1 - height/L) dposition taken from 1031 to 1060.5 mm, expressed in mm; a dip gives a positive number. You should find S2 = 7.3 mm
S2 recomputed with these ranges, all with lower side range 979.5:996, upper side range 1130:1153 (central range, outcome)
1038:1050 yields 4.0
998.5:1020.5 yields 1.7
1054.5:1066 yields 1.4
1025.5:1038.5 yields 3.8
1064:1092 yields 5.9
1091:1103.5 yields 0.4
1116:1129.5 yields -0.2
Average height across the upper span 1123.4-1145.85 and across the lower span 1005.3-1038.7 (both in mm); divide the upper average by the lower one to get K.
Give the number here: 1.4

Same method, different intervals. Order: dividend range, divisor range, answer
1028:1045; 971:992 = 0.68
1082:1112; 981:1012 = 1.12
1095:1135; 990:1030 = 1.24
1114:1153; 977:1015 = 1.24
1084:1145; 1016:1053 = 1.44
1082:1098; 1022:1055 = 1.31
